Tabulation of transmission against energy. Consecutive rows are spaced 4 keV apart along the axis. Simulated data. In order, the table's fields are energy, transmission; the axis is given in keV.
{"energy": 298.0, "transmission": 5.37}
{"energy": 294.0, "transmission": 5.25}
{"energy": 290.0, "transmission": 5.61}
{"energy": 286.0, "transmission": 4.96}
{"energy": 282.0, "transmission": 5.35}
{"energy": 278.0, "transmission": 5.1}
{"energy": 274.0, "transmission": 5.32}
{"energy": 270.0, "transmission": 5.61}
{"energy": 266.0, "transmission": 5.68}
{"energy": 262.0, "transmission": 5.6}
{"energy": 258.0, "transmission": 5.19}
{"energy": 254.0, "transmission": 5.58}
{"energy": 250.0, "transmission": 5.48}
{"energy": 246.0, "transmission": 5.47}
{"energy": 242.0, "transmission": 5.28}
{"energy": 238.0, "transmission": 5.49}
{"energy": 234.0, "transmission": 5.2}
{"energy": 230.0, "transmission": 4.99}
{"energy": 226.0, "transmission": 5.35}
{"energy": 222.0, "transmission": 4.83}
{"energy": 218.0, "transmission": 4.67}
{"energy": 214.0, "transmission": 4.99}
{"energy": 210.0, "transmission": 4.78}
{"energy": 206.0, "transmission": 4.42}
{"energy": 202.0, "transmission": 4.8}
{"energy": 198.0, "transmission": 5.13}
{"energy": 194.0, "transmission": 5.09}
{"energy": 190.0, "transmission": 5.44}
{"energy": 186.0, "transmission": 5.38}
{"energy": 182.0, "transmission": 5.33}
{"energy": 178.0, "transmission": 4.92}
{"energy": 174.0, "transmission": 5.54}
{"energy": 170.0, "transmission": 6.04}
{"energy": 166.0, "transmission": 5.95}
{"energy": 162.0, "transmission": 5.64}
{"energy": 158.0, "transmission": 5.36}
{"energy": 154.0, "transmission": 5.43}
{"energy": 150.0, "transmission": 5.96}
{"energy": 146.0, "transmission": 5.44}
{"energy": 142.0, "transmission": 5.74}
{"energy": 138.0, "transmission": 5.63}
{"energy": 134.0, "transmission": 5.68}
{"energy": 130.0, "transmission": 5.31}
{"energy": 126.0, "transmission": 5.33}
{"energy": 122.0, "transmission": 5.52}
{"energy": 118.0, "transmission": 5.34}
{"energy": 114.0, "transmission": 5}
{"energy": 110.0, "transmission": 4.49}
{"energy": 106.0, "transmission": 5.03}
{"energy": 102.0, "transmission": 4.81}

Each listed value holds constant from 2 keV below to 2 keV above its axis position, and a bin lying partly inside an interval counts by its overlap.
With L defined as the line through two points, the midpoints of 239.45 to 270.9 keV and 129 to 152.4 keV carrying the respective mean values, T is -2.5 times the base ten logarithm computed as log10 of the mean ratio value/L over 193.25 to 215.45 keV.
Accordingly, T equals 0.146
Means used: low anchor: 5.64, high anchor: 5.48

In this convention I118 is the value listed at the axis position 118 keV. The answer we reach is 5.34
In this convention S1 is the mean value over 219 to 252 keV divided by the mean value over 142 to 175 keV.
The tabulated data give 0.92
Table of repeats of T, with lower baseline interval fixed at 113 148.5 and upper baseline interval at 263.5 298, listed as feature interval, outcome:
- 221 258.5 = 0.02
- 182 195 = 0.02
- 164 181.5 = -0.03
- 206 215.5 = 0.13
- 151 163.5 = -0.01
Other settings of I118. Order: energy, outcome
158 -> 5.36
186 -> 5.38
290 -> 5.61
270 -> 5.61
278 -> 5.1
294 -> 5.25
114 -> 5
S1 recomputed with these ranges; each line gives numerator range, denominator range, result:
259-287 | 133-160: 0.96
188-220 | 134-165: 0.88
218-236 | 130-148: 0.90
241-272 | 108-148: 1.03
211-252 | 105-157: 0.96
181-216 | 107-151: 0.93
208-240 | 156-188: 0.91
